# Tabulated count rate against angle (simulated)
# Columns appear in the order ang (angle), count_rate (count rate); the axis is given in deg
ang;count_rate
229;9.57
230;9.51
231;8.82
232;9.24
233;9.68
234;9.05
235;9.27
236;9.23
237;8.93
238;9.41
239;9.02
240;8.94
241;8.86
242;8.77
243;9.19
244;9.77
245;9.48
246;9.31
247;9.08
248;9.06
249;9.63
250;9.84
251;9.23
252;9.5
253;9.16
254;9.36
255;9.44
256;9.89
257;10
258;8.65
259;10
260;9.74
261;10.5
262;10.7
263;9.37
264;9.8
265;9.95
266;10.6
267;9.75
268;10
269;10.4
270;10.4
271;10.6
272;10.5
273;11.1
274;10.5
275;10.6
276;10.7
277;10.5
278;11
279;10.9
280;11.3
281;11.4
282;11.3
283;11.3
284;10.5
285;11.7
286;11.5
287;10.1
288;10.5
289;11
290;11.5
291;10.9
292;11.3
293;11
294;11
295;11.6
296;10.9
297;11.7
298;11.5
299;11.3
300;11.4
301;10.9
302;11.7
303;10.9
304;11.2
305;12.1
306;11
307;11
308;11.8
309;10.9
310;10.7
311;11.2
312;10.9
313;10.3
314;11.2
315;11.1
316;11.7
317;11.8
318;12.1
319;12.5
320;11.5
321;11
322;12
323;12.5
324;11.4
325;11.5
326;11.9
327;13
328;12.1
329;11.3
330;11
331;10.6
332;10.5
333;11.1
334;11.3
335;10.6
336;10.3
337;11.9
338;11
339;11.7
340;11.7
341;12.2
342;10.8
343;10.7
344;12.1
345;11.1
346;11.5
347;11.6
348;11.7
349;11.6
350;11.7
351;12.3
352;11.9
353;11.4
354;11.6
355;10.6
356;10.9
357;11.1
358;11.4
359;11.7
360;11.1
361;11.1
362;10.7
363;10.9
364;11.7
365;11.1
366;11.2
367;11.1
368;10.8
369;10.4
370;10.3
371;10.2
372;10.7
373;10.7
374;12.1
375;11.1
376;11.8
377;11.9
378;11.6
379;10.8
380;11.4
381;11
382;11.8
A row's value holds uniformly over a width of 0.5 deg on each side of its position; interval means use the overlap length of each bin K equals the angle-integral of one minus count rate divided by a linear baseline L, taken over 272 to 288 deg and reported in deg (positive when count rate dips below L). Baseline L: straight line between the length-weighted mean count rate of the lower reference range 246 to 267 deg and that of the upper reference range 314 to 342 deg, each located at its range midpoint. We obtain -1.0 deg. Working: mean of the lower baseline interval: 9.67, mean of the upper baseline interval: 11.5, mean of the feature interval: 10.9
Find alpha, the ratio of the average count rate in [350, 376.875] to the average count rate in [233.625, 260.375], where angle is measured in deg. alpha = 1.2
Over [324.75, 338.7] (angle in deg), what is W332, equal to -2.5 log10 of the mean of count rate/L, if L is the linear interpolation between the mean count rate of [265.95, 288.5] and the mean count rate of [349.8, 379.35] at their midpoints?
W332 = -0.026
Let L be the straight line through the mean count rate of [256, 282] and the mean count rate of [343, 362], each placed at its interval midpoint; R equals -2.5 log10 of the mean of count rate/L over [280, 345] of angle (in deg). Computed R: -0.04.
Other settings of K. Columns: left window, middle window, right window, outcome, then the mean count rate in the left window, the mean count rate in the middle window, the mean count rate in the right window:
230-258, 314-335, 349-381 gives -2.0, 9.29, 11.6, 11.2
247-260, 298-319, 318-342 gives -0.7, 9.47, 11.3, 11.5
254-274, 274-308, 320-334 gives -1.4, 10.1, 11.1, 11.5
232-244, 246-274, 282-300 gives 0.3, 9.15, 9.86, 11.1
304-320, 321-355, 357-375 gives -0.9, 11.4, 11.5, 11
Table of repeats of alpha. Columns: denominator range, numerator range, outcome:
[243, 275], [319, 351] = 1.17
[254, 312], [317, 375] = 1.05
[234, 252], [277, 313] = 1.21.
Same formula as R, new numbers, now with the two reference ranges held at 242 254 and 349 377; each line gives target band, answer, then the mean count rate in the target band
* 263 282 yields -0.08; 10.5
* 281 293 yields -0.11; 11.1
